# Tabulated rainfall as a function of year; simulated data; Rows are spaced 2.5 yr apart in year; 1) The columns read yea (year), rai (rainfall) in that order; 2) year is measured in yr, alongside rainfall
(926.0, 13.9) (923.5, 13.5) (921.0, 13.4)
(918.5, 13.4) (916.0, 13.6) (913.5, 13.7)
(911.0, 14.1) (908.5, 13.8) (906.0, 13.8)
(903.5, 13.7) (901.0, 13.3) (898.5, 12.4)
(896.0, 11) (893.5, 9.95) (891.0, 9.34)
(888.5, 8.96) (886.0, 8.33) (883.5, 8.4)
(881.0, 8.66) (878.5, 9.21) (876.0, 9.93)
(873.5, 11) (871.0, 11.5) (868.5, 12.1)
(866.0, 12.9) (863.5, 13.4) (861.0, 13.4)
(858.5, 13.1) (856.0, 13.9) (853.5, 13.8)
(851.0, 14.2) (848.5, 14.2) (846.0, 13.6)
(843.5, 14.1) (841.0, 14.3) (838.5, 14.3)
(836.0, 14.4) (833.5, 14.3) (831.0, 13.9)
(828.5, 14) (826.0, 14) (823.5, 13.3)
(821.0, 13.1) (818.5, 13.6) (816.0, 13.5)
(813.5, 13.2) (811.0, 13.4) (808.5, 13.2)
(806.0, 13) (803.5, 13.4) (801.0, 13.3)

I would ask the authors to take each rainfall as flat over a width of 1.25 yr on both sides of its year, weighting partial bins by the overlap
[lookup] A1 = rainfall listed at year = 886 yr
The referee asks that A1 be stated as 8.33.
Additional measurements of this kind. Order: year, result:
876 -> 9.93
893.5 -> 9.95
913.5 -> 13.7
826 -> 14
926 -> 13.9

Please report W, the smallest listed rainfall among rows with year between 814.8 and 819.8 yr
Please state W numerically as 13.5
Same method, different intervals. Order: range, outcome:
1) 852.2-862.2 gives 13.1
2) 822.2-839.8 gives 13.3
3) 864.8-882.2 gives 8.66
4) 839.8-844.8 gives 14.1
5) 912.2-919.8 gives 13.4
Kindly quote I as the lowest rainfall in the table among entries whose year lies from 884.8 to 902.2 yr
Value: 8.33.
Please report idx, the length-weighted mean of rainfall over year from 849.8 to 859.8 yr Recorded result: 13.7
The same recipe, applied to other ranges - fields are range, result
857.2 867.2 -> 13.2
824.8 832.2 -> 14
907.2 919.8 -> 13.7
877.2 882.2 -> 8.95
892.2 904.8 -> 12.1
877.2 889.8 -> 8.72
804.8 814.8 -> 13.2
